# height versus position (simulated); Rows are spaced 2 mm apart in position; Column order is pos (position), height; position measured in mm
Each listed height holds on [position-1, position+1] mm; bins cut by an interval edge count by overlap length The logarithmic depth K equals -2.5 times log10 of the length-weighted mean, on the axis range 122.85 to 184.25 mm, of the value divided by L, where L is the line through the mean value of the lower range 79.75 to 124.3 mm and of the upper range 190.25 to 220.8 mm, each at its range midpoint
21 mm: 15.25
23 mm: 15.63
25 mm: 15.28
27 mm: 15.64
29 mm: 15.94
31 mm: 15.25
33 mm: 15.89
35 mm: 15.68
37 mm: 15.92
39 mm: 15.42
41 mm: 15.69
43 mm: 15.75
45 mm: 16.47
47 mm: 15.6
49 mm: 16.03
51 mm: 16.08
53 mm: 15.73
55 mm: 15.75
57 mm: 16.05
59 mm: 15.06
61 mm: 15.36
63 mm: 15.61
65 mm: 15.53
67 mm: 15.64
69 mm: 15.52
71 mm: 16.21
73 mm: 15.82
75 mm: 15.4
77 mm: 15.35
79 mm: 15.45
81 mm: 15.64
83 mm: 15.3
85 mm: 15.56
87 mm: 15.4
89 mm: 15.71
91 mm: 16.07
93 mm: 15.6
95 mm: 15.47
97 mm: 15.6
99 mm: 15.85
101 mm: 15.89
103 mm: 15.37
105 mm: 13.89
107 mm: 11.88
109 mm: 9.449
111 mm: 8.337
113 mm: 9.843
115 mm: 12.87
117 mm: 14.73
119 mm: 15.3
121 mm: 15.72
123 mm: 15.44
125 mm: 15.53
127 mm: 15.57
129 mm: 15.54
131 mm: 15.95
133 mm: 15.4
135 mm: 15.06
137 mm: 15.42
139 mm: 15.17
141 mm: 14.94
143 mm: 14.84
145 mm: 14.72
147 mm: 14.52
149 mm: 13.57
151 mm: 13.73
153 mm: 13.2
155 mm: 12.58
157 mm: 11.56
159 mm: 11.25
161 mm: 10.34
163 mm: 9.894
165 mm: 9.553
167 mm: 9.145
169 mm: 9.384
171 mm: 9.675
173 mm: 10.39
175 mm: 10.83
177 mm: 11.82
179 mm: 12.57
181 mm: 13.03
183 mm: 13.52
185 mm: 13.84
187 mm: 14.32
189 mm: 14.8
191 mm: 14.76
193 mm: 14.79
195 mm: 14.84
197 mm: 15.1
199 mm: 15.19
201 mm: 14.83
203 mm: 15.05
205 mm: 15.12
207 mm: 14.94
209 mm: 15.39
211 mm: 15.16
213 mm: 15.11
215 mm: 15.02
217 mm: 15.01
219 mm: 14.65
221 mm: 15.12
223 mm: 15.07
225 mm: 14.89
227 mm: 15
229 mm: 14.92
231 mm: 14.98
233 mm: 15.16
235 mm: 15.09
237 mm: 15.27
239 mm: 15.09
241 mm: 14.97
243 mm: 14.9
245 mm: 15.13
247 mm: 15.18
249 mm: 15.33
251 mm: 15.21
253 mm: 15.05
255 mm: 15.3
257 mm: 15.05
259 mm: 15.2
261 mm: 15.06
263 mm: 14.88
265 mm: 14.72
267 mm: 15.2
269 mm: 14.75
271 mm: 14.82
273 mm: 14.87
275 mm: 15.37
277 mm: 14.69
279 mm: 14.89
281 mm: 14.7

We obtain 0.13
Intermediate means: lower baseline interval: 14.3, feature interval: 13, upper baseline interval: 15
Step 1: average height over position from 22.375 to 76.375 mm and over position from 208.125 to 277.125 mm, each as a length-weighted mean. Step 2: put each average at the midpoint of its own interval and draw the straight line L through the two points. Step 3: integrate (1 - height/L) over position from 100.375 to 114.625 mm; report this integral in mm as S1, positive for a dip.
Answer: 3.2 mm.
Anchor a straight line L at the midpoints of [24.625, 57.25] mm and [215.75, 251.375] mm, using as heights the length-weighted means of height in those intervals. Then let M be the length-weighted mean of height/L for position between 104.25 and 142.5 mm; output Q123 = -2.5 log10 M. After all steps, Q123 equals 0.107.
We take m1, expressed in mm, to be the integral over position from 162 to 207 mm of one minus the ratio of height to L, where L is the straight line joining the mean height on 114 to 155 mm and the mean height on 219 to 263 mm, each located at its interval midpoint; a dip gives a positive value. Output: 6.2 mm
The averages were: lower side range 14.8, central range 12.9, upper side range 15.1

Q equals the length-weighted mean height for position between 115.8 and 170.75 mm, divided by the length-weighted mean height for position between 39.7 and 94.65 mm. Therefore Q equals 0.87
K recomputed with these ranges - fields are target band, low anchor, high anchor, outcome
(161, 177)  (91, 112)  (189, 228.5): 0.409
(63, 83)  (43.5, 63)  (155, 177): -0.055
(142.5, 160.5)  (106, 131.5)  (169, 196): -0.001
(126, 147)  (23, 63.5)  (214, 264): 0.012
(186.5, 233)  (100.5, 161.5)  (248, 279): -0.032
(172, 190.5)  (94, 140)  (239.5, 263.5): 0.146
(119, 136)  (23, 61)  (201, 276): -0.006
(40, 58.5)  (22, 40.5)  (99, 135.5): -0.041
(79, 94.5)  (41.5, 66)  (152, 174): -0.102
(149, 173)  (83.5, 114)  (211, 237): 0.298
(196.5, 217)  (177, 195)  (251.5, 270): -0.066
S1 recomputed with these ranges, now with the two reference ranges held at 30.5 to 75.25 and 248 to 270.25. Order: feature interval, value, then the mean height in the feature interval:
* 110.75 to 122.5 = 1.8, 13.2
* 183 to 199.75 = 0.7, 14.6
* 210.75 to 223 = 0.2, 15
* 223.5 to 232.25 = 0.1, 15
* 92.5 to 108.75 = 0.9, 14.7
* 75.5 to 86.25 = 0.1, 15.5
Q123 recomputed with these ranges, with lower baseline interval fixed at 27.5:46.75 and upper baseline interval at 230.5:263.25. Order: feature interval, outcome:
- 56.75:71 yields 0.009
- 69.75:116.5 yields 0.084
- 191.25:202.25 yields 0.024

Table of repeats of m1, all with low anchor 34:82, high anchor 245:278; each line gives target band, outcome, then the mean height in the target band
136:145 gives 0.22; 15.1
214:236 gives 0.25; 15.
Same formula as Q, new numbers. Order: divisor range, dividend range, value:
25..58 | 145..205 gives 0.81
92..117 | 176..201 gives 1.05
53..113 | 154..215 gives 0.87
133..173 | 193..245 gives 1.20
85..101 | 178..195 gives 0.89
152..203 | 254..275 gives 1.20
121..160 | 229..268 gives 1.04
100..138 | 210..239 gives 1.07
